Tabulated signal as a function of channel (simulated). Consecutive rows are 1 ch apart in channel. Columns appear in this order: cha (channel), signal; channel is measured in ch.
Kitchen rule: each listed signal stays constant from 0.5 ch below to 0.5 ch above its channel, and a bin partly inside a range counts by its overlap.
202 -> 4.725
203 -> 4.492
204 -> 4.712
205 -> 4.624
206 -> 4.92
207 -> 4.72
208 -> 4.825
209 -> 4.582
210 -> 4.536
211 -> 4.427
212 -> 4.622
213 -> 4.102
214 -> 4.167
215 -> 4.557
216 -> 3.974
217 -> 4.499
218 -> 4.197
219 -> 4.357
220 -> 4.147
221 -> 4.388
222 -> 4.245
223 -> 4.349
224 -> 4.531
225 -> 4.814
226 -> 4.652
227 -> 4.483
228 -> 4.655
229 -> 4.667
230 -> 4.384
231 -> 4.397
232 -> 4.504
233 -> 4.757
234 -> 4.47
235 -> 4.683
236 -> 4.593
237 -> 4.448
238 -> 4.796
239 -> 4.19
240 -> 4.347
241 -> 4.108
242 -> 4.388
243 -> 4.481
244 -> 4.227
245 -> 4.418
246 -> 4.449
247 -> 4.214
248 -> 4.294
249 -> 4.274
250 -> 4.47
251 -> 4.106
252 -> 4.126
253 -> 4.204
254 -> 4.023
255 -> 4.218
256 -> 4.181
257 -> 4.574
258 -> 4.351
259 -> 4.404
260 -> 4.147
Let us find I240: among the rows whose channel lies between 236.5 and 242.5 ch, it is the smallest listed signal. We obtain 4.108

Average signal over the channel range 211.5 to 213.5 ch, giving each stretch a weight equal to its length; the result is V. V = 4.36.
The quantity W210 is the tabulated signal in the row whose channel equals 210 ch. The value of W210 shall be 4.536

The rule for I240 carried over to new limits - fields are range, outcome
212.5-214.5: 4.102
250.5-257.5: 4.023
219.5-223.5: 4.147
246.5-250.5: 4.214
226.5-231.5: 4.384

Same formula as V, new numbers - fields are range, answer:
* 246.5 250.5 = 4.31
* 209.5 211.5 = 4.48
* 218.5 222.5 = 4.28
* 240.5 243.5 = 4.33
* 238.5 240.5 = 4.27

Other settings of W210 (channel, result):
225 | 4.814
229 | 4.667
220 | 4.147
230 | 4.384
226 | 4.652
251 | 4.106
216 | 3.974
